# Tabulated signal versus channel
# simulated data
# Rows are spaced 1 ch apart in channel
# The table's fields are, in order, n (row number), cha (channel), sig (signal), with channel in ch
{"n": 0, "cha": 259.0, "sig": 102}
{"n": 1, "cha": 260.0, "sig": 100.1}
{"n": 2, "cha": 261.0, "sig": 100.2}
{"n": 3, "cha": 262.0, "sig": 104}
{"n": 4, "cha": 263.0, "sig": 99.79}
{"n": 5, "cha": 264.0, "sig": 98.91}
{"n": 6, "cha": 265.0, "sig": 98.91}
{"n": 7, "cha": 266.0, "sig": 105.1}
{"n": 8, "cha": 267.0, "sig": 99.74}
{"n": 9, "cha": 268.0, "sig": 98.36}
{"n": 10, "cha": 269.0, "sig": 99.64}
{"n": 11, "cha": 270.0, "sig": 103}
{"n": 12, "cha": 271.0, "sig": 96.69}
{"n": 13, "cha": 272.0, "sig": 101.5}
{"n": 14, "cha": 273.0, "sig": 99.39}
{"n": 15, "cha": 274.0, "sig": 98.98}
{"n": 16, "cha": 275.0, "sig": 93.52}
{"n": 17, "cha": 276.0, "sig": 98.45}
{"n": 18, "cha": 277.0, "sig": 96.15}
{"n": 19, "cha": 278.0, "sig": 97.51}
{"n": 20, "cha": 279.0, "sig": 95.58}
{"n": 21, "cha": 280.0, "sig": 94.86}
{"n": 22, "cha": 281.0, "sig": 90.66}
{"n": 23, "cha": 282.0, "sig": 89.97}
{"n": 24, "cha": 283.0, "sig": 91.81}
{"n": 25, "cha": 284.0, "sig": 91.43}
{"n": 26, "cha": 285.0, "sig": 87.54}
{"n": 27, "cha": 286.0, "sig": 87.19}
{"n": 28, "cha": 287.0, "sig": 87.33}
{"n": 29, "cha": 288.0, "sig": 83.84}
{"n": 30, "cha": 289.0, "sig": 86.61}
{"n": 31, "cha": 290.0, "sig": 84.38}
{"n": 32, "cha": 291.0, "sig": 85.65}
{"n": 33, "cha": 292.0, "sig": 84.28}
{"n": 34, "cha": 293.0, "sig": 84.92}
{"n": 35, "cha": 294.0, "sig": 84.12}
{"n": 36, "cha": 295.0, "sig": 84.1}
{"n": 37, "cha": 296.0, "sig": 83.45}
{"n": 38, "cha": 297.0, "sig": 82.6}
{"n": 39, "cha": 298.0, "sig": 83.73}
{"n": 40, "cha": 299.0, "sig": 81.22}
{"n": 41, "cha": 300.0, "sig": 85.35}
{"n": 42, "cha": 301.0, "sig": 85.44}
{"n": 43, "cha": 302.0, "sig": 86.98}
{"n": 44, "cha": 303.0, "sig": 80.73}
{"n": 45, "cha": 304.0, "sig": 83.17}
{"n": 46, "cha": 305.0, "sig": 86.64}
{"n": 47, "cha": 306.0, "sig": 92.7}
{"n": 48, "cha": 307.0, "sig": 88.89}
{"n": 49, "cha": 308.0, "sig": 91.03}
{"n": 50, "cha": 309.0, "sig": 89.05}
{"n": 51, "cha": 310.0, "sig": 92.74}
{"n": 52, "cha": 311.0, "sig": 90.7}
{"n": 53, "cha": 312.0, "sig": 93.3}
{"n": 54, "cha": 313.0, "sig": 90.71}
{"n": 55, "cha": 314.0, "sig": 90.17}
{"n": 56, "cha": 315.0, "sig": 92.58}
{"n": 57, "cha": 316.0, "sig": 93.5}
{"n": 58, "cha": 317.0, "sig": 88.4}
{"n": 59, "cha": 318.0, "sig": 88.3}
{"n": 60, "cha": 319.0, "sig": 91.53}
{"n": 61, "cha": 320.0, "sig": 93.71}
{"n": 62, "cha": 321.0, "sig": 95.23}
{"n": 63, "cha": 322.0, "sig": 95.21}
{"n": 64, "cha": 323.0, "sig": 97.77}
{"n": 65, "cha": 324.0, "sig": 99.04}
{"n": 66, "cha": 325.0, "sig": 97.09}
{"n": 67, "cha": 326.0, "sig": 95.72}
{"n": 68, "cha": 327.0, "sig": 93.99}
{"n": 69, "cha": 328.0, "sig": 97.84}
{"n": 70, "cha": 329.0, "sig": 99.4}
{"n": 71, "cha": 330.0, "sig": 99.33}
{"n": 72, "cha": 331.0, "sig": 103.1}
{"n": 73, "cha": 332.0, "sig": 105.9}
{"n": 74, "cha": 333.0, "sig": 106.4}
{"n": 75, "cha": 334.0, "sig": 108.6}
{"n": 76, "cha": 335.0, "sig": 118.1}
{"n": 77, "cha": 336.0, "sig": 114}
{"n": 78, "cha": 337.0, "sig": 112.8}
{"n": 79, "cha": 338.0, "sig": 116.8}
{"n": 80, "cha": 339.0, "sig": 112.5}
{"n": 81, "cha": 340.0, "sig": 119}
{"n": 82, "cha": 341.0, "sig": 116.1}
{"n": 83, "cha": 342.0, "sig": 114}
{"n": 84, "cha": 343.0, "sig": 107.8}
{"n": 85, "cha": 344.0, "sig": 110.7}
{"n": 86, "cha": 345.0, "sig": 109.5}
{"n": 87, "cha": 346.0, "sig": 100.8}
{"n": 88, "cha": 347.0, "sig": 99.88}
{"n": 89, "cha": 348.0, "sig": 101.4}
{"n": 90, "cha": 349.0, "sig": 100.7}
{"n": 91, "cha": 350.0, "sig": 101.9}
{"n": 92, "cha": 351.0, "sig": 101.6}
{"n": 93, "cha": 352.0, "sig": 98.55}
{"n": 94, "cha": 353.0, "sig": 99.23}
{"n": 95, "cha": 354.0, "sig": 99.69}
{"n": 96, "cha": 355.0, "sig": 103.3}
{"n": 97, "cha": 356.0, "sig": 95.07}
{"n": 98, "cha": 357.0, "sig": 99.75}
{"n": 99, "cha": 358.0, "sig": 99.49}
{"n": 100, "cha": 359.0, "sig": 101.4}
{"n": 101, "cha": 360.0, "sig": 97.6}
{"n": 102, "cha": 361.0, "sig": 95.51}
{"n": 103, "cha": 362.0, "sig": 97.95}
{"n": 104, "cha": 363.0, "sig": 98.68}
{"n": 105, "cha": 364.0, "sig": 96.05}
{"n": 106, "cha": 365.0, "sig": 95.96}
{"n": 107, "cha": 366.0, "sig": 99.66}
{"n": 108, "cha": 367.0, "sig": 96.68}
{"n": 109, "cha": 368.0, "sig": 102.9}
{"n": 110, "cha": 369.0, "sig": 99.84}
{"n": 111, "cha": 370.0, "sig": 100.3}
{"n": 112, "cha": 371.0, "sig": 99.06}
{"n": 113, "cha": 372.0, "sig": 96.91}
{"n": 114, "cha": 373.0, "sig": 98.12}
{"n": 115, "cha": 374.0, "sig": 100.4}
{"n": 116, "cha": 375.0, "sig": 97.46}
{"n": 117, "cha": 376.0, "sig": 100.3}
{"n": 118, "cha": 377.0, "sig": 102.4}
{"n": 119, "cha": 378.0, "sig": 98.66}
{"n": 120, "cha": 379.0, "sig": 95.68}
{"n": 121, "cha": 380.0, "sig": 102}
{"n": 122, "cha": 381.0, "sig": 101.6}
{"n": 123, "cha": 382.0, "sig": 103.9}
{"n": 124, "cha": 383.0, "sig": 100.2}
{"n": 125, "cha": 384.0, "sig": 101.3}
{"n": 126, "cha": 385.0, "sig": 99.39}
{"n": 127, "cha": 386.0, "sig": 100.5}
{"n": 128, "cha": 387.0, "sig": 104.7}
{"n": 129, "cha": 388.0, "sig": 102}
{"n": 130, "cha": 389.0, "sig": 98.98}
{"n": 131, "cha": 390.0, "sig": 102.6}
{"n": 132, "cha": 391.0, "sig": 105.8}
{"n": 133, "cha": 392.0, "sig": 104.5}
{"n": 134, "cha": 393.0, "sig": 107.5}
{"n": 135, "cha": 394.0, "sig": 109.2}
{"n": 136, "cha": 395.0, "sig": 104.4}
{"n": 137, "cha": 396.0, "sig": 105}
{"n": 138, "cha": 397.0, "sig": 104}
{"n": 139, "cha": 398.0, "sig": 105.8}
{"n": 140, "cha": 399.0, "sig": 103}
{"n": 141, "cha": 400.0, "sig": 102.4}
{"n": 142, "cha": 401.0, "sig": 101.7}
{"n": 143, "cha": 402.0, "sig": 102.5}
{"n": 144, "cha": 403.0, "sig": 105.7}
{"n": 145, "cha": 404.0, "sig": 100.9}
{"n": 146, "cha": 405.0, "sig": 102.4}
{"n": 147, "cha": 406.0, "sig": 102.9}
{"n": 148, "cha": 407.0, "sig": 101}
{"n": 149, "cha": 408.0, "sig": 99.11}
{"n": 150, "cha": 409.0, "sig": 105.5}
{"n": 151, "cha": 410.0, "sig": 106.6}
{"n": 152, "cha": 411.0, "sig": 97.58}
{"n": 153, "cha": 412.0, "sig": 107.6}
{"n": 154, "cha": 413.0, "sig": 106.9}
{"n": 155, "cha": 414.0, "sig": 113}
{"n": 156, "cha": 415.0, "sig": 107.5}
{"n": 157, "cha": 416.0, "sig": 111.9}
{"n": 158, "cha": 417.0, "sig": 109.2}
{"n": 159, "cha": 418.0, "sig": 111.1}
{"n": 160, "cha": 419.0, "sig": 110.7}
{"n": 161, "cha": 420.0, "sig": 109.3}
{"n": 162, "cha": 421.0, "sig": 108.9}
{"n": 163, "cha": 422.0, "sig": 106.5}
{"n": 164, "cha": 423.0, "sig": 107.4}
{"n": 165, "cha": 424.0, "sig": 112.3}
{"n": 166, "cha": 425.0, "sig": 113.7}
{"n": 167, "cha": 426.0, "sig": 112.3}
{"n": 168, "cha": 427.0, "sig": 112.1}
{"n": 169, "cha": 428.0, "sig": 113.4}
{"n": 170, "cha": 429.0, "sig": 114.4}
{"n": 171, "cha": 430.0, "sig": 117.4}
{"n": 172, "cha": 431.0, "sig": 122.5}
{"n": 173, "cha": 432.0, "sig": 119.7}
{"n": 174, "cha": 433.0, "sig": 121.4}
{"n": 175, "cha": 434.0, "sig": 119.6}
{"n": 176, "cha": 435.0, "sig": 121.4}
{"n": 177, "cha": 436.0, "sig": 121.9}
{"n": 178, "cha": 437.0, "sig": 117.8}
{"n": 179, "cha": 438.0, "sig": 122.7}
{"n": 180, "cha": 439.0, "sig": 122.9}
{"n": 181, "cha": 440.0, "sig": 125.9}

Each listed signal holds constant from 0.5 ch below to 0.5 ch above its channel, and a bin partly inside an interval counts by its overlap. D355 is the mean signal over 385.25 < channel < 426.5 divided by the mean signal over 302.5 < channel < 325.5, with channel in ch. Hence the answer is 1.16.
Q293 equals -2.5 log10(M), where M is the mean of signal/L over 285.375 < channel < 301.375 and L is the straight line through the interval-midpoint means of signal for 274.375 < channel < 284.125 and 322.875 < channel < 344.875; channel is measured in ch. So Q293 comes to 0.15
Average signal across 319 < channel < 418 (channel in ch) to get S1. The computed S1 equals 103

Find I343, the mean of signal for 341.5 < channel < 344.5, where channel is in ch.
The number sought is 111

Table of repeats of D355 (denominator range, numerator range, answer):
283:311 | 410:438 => 1.31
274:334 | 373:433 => 1.16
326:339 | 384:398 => 0.98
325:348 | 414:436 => 1.06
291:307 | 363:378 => 1.17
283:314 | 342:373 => 1.16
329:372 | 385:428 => 1.02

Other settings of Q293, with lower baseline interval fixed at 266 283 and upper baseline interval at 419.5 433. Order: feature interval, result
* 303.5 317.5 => 0.12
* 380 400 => 0.06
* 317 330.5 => 0.08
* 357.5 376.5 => 0.09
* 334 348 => -0.07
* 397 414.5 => 0.07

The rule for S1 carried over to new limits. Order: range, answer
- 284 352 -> 95.5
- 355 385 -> 99.2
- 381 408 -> 103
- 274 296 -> 89.6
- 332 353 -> 108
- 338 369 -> 103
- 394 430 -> 107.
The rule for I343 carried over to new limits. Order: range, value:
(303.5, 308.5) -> 88.5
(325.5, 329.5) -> 96.7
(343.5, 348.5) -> 104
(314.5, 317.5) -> 91.5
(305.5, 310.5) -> 90.9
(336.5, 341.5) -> 115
